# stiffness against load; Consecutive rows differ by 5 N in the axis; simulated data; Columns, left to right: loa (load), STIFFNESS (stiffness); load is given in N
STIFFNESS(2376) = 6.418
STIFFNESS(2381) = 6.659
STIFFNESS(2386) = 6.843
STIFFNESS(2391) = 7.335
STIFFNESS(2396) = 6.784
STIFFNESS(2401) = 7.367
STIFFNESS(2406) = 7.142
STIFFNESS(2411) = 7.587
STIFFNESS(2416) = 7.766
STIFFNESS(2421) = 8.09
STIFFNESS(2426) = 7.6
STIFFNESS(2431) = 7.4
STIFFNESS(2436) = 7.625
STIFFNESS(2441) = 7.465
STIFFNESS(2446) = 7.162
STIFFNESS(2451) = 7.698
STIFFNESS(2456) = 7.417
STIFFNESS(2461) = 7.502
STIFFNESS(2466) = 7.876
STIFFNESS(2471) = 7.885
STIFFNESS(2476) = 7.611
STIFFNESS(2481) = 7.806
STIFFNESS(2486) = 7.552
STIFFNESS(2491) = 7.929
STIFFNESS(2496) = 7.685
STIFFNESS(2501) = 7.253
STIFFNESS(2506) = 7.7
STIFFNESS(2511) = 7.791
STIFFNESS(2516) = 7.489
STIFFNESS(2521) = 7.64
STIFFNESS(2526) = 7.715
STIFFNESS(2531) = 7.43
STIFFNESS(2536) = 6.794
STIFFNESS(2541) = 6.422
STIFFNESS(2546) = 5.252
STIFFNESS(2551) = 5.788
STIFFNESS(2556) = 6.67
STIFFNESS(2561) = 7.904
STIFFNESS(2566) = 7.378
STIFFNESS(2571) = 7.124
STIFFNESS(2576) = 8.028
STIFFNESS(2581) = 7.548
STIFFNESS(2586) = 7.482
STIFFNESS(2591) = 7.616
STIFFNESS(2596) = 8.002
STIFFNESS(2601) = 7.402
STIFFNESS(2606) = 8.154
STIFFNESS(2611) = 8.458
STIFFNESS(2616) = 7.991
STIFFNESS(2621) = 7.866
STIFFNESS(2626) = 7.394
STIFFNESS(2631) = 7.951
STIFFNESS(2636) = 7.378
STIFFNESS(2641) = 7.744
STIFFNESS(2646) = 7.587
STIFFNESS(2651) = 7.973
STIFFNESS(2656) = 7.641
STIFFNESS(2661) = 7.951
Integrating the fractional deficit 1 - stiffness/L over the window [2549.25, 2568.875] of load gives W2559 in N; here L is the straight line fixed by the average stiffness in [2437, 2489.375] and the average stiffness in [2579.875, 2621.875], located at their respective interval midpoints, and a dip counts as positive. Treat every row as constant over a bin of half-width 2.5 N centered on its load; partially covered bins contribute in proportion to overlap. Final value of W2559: 2.0 N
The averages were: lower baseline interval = 7.6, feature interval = 6.98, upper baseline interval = 7.84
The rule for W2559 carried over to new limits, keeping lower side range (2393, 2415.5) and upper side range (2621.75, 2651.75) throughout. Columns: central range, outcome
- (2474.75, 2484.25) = -0.4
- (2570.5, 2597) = -0.3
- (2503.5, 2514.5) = -0.4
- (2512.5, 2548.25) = 2.3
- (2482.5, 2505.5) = -0.6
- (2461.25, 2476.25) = -0.8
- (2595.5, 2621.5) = -1.3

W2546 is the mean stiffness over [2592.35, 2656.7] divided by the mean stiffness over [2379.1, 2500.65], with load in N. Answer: 1.04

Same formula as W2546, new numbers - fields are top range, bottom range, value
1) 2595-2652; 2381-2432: 1.06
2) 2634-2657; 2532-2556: 1.23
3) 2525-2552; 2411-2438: 0.85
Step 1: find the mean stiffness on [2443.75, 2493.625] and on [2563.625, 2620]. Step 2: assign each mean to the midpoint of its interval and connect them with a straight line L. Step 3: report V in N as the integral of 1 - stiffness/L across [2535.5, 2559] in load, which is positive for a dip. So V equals 4.7 N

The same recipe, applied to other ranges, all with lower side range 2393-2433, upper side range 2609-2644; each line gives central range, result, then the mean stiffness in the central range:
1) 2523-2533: 0.1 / 7.58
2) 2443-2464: 0.2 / 7.46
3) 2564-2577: 0.5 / 7.46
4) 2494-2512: 0.1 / 7.59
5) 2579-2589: 0.3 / 7.52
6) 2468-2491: -0.5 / 7.74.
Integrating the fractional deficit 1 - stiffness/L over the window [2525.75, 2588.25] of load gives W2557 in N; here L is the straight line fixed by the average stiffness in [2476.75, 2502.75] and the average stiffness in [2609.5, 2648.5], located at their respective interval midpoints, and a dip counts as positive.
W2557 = 5.7 N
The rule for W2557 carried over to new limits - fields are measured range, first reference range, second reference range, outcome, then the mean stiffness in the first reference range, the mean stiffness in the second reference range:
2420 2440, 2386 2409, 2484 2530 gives -0.97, 7.13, 7.63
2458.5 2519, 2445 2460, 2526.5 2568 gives -4.11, 7.46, 6.75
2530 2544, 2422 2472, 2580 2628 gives 1.70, 7.57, 7.8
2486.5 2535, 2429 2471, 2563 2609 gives -0.05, 7.54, 7.65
